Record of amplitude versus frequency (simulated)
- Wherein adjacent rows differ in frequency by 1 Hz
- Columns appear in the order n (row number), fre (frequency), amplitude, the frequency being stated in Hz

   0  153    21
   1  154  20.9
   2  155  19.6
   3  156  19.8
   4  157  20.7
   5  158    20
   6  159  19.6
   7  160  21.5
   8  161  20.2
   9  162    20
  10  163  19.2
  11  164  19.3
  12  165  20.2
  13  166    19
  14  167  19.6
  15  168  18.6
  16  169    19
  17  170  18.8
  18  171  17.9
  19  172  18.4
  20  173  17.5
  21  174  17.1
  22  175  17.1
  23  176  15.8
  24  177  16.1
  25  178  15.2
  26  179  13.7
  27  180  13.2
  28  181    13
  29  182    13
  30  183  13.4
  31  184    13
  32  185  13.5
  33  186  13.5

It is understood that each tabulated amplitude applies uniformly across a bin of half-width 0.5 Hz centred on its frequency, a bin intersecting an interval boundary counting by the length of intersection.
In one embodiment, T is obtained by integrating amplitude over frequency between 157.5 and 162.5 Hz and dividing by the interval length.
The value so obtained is 20.3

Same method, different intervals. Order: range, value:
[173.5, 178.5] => 16.3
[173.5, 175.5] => 17.1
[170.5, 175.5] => 17.6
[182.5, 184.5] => 13.2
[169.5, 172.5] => 18.4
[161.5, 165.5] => 19.7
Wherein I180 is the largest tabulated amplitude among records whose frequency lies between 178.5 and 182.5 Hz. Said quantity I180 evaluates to 13.7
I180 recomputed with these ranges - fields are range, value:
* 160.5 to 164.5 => 20.2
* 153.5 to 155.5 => 20.9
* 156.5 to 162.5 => 21.5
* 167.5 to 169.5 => 19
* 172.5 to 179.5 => 17.5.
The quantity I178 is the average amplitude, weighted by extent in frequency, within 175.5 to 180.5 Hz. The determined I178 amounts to 14.8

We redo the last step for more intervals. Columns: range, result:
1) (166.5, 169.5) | 19.1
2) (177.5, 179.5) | 14.4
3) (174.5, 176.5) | 16.5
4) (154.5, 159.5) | 19.9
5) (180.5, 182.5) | 13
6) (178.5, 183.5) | 13.3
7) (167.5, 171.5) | 18.6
